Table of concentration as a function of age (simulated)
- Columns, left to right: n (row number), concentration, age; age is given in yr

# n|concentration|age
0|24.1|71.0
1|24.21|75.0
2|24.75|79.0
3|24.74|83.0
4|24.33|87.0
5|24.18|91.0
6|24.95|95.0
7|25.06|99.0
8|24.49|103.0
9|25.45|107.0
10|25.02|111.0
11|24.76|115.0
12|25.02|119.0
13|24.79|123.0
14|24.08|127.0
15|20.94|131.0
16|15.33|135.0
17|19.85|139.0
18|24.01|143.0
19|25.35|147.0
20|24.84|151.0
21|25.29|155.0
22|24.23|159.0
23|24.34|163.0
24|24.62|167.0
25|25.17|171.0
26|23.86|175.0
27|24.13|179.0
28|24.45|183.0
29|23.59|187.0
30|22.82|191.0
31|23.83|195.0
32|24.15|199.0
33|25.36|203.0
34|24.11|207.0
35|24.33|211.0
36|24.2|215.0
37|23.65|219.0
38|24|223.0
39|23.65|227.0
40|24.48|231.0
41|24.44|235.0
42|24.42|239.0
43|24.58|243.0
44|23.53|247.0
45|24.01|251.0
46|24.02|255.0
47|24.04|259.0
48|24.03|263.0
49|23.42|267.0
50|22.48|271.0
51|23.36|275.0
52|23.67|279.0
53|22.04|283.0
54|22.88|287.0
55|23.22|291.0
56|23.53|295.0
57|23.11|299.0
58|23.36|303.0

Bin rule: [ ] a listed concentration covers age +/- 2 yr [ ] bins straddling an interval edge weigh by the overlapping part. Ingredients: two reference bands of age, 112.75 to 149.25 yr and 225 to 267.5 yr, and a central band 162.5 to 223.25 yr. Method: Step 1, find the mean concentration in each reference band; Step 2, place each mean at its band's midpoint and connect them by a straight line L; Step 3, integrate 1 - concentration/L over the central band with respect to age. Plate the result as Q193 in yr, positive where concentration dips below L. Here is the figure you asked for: -1.87 yr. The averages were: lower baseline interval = 22.7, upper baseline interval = 24.1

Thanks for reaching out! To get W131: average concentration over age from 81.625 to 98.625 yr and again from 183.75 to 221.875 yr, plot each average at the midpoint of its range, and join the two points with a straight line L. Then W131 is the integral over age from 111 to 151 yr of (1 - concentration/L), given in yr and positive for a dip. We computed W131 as 2.4 yr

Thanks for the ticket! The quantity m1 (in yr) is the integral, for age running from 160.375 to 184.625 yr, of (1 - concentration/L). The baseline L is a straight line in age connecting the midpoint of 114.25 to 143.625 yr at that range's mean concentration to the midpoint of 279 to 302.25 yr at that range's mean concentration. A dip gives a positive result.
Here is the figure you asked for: -2.2 yr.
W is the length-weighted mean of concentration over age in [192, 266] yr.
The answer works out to 24.1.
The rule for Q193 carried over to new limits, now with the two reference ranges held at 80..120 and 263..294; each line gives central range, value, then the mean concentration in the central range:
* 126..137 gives 2.13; 19.8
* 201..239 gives -0.97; 24.3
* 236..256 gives -0.62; 24.1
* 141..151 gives -0.15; 24.7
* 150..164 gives -0.25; 24.7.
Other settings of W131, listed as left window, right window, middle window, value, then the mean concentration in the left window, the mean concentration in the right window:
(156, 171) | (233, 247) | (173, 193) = 0.60 yr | 24.6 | 24.3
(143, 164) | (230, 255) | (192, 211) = 0.14 yr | 24.8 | 24.2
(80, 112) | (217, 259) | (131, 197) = 2.78 yr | 24.8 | 24.1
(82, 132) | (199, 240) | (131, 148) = 2.48 yr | 24.5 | 24.3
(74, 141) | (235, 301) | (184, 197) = 0.05 yr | 23.6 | 23.5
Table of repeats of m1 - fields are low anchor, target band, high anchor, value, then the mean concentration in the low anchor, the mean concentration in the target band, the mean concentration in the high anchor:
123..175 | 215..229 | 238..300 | -0.25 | 23.3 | 23.8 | 23.5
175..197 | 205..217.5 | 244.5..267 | -0.20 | 23.8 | 24.2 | 23.9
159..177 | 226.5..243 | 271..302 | -0.46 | 24.5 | 24.3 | 23.1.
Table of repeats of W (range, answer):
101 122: 24.9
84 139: 23.6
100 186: 23.8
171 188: 24.2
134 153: 22.2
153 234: 24.2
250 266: 24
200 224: 24.3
